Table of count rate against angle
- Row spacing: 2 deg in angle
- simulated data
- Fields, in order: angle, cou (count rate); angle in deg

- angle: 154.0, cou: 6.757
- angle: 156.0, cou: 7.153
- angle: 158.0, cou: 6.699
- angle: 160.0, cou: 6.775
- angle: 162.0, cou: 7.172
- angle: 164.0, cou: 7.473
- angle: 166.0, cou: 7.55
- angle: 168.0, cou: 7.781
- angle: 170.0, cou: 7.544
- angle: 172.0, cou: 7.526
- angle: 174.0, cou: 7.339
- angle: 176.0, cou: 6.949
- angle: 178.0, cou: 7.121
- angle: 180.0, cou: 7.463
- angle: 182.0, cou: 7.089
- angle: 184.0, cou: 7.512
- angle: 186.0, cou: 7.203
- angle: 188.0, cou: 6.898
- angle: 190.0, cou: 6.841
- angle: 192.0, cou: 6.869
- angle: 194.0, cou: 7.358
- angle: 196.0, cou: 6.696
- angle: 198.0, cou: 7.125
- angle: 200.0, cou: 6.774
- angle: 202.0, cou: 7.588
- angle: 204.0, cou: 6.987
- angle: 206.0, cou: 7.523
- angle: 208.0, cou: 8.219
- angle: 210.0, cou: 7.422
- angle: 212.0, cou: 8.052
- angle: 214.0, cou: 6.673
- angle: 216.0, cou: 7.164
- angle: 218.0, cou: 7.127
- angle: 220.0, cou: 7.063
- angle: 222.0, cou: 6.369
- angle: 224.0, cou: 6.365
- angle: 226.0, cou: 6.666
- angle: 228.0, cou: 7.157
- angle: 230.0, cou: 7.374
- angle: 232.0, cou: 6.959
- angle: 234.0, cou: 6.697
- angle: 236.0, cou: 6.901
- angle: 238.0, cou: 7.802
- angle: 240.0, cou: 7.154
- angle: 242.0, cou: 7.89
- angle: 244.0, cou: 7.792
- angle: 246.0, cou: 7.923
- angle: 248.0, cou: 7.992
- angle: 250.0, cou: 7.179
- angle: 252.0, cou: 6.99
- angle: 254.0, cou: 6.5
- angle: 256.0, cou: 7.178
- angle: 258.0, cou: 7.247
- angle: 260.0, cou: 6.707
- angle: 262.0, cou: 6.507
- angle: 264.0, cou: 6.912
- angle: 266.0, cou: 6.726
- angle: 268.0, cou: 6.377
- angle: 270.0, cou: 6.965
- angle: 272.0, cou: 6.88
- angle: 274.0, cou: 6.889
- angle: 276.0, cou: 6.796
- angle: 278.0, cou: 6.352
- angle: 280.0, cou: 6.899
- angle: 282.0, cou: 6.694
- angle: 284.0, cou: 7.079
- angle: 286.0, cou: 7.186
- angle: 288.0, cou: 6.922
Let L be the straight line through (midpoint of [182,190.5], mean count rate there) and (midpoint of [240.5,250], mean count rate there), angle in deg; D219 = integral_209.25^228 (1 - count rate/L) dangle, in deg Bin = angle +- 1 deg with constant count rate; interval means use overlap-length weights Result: 1.2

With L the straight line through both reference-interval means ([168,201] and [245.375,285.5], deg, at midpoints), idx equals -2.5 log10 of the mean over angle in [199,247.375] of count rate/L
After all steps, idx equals -0.03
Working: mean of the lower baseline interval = 7.16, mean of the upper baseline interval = 6.93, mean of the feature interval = 7.24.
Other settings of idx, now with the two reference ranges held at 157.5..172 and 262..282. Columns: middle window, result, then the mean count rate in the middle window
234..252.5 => -0.09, 7.48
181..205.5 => 0.01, 7.09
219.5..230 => 0.04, 6.77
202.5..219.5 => -0.05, 7.39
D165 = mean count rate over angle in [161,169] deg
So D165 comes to 7.49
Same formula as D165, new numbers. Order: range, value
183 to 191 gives 7.11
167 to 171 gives 7.66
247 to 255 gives 7.17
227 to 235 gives 7.05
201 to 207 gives 7.37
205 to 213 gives 7.8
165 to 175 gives 7.55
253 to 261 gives 6.91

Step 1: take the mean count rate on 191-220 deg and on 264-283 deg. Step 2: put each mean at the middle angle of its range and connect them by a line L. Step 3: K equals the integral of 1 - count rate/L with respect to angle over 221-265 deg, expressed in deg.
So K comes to -0.9 deg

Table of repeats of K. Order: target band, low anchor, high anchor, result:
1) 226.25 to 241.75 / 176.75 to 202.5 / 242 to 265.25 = 0.02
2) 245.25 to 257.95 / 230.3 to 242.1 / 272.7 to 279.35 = -0.50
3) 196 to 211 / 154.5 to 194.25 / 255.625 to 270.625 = -0.54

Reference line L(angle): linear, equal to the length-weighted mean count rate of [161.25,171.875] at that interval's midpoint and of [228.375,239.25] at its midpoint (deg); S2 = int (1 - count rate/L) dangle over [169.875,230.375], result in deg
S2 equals 1.4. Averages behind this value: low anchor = 7.51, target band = 7.16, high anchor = 7.15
